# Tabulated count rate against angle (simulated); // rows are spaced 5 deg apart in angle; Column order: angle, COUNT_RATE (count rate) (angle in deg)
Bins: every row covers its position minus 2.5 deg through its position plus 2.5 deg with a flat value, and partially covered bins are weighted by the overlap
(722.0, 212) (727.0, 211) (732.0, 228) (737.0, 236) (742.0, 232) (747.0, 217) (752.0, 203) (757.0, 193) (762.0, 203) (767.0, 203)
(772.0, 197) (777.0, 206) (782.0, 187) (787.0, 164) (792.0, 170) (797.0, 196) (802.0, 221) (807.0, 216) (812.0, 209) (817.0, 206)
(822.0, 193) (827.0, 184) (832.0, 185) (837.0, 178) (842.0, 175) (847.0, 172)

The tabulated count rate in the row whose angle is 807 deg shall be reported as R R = 216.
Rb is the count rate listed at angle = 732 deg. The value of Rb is 228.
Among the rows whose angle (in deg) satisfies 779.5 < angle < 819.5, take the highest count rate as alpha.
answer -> 221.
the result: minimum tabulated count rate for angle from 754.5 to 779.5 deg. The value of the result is 193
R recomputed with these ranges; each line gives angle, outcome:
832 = 185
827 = 184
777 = 206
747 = 217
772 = 197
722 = 212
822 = 193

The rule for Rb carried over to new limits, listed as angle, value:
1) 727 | 211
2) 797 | 196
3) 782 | 187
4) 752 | 203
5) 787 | 164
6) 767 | 203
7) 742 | 232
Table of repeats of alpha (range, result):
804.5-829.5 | 216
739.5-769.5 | 232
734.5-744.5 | 236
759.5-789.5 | 206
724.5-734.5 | 228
